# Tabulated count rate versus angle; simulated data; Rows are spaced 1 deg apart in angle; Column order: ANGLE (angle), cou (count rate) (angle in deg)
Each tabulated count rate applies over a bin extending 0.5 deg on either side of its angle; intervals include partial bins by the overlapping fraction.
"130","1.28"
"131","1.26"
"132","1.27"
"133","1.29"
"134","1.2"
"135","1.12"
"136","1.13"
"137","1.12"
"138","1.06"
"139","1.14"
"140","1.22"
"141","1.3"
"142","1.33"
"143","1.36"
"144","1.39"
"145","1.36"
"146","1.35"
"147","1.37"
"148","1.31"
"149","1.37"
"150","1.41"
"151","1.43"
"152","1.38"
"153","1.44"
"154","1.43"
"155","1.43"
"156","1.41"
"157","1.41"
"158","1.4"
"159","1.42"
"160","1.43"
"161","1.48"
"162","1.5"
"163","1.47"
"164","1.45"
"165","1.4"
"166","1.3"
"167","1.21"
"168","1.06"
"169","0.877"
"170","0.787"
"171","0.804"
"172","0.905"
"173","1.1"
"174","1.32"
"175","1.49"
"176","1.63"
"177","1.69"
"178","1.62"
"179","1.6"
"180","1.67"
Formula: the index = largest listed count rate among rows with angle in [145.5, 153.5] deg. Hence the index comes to 1.44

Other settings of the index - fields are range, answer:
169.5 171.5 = 0.804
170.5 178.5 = 1.69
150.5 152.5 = 1.43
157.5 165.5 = 1.5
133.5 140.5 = 1.22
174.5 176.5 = 1.63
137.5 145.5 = 1.39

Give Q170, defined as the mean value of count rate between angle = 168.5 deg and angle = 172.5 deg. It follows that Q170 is 0.843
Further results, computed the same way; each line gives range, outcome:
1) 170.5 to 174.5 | 1.03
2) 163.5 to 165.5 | 1.42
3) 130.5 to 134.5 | 1.26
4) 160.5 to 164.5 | 1.48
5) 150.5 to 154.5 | 1.42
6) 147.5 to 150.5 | 1.36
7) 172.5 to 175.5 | 1.3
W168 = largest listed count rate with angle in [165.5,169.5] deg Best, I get 1.3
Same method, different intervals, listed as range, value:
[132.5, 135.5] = 1.29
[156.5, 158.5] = 1.41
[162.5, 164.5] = 1.47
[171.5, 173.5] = 1.1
